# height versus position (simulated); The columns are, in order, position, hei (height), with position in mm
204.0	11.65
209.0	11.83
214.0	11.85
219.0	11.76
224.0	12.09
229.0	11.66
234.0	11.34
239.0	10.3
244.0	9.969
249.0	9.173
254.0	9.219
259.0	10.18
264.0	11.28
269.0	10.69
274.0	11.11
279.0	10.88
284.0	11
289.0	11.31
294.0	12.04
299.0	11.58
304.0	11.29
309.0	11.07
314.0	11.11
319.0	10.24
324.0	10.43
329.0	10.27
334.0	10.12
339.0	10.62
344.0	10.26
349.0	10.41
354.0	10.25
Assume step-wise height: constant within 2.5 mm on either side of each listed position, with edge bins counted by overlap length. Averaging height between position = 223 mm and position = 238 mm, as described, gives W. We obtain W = 11.5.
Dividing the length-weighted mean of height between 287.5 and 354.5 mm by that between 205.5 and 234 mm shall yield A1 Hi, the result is 0.92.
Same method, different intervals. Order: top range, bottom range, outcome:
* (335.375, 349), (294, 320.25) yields 0.93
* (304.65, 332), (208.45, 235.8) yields 0.91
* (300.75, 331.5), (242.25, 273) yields 1.06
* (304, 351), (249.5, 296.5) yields 0.98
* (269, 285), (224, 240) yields 0.97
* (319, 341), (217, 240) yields 0.90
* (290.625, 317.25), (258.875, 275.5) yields 1.05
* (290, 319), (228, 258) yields 1.11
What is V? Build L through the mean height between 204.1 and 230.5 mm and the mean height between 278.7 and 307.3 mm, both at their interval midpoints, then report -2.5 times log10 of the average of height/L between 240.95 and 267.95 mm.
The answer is 0.16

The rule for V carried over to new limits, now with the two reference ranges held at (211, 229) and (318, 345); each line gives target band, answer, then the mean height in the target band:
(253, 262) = 0.152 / 9.87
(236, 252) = 0.172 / 9.84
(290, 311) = -0.071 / 11.5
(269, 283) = 0.015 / 10.9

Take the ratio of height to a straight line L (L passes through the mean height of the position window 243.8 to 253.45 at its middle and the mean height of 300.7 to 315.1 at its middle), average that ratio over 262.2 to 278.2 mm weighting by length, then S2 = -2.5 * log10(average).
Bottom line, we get -0.10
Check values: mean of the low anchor 9.41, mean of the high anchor 11.2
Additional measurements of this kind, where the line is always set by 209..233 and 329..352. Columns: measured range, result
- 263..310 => -0.02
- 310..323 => -0.01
